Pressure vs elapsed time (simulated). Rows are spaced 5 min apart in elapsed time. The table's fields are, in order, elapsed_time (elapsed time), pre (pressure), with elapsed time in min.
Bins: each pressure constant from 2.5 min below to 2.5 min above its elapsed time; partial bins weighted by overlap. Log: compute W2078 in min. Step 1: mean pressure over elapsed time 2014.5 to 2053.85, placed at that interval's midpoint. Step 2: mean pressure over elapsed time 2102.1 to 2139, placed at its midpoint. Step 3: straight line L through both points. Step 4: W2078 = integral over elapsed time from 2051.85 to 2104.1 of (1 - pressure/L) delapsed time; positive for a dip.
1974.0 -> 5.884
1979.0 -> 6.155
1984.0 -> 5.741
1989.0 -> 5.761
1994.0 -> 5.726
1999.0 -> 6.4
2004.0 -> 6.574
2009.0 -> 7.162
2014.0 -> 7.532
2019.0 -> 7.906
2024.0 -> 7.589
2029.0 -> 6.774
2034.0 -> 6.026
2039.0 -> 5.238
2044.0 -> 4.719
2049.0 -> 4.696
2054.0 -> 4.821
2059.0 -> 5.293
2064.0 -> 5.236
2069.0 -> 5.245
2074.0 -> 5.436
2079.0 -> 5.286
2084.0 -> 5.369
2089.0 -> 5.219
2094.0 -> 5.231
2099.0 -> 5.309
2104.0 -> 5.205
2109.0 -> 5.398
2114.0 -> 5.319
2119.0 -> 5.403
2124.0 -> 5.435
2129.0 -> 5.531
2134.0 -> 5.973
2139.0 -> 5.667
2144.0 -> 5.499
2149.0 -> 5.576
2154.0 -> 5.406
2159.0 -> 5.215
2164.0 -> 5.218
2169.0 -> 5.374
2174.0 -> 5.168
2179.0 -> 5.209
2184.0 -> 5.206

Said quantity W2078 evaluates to 5.0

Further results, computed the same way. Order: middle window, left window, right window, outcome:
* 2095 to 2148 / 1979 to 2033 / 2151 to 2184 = 1.8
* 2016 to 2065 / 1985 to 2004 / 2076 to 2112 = -1.4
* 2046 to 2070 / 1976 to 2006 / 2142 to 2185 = 3.0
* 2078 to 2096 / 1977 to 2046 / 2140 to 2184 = 1.8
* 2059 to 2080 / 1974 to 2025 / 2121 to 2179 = 2.6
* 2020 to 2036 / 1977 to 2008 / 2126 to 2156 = -2.5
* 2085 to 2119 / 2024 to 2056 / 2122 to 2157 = 1.7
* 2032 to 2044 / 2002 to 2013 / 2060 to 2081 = 1.4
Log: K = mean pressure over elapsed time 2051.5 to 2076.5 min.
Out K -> 5.21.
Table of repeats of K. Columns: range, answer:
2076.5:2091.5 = 5.29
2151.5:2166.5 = 5.28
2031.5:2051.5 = 5.17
